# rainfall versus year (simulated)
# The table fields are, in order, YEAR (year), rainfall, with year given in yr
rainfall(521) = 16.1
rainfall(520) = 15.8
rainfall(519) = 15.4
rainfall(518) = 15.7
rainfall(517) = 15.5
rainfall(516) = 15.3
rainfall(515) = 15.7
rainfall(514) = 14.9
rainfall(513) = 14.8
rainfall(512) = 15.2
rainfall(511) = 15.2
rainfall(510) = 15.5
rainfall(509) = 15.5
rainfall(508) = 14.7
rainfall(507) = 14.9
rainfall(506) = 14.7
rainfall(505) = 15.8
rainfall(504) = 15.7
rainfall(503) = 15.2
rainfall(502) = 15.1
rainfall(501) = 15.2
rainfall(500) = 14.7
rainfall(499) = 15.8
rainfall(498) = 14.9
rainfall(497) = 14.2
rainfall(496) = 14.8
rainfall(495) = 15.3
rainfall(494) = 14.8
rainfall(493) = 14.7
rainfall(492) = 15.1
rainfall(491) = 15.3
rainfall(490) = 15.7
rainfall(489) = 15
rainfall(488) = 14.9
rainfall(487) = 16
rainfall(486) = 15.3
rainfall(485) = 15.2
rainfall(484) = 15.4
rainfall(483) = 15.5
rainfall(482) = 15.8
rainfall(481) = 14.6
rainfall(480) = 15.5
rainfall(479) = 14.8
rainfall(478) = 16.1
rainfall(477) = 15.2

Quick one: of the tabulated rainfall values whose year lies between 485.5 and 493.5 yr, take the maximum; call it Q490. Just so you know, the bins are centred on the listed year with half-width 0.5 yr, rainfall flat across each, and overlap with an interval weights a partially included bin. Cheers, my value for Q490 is 16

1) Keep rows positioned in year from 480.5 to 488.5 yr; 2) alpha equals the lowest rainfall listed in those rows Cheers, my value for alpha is 14.6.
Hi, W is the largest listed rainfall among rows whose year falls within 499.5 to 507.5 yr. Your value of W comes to 15.8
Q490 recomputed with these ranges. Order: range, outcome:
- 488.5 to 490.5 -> 15.7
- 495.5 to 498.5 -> 14.9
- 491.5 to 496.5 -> 15.3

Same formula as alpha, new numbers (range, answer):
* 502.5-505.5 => 15.2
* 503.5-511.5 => 14.7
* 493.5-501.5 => 14.2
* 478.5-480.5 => 14.8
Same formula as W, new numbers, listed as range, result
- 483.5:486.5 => 15.4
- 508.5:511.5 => 15.5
